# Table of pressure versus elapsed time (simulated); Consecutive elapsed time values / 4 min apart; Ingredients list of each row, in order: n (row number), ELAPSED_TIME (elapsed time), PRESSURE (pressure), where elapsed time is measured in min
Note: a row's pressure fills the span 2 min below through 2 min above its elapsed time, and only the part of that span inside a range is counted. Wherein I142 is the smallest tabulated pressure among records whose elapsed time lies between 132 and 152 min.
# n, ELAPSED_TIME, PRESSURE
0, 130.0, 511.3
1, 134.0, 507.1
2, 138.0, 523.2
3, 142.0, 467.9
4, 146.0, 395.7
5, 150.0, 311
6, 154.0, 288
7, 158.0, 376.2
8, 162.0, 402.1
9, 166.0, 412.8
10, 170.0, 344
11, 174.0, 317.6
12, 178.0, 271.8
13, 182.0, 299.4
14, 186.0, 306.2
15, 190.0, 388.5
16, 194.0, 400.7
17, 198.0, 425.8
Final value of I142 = 311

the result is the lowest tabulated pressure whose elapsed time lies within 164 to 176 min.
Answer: 317.6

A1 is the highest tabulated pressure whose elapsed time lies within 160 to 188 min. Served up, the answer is 412.8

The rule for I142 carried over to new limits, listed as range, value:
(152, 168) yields 288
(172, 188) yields 271.8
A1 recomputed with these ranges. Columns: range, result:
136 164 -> 523.2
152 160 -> 376.2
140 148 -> 467.9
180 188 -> 306.2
